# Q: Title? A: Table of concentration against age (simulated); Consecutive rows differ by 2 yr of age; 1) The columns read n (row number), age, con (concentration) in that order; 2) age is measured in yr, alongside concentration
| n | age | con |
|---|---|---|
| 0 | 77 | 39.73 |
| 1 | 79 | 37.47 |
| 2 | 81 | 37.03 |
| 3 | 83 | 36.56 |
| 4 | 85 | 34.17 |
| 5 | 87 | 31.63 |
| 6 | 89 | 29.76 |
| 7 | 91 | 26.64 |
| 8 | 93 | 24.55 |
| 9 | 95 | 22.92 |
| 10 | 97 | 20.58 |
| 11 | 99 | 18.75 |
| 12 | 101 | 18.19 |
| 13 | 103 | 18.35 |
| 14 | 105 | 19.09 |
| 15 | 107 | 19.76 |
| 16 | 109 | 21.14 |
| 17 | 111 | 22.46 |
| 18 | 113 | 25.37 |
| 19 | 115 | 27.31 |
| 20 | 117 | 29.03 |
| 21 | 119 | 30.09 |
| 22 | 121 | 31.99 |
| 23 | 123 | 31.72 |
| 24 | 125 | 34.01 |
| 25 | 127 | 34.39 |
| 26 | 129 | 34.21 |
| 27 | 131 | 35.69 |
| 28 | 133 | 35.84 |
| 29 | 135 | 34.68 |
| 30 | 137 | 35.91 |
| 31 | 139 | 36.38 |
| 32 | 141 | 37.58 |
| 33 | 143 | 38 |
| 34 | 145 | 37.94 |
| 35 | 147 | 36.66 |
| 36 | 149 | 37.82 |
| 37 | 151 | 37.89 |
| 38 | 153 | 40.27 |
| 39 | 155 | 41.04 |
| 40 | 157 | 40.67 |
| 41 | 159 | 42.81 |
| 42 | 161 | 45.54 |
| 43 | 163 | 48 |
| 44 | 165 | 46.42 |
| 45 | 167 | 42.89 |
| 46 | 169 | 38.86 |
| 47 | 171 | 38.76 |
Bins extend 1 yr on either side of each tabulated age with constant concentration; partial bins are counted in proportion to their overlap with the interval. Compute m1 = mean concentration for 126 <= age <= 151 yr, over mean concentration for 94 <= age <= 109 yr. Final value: 1.84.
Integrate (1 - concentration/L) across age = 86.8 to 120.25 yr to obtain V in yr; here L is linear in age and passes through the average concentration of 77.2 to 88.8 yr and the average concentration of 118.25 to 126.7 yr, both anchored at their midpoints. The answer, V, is 9.9 yr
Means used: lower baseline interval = 35.3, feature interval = 23.7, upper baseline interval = 32.2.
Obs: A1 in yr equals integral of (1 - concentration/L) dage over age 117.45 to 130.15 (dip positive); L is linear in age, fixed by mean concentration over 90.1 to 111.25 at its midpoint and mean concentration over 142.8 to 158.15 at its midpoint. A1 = -1.42 yr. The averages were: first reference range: 21.1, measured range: 32.6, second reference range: 38.9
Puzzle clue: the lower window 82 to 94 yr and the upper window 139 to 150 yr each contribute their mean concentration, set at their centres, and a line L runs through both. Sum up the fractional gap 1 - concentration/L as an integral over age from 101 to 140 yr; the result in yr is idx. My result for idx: 6.43 yr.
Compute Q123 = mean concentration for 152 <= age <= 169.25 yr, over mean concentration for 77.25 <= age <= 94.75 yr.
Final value 1.3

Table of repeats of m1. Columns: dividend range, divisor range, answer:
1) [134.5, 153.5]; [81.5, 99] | 1.33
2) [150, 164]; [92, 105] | 2.07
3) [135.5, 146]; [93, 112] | 1.82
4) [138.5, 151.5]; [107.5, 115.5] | 1.59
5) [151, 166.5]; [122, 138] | 1.25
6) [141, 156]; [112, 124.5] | 1.31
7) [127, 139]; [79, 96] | 1.14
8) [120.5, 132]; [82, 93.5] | 1.10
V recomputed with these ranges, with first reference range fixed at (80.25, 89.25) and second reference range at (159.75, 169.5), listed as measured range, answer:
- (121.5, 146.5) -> 3.14 yr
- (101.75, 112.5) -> 4.84 yr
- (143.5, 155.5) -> 1.16 yr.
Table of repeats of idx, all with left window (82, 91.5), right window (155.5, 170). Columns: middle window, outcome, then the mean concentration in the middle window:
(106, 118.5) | 4.0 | 24.4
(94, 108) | 5.9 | 19.7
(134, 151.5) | 1.5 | 37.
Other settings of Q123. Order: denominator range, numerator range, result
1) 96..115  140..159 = 1.87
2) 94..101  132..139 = 1.75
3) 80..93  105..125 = 0.83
